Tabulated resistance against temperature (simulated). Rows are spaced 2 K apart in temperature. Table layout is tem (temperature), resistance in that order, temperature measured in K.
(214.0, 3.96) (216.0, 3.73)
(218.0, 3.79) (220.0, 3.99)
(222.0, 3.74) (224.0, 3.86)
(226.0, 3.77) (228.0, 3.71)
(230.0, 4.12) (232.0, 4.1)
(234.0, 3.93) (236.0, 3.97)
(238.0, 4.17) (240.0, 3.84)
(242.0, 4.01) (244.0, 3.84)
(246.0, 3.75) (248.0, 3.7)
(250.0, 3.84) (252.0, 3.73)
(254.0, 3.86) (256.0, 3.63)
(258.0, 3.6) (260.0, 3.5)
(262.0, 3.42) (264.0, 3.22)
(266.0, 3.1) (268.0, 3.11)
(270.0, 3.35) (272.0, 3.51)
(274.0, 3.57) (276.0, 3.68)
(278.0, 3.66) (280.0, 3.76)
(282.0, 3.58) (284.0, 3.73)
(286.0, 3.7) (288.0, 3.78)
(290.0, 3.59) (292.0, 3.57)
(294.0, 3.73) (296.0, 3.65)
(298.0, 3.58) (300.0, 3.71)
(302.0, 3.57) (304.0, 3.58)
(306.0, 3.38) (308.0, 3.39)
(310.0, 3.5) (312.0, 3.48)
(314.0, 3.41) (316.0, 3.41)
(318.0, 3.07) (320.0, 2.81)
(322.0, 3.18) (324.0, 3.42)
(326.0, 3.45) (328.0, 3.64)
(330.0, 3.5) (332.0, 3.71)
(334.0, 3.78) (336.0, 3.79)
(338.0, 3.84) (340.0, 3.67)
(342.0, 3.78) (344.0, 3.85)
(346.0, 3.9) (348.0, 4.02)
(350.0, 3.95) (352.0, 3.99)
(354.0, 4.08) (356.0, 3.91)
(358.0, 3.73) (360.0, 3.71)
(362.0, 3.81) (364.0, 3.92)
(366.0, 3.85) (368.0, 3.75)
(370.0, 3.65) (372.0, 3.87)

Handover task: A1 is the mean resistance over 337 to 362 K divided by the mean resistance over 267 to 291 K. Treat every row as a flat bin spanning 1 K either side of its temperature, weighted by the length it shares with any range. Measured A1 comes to 1.1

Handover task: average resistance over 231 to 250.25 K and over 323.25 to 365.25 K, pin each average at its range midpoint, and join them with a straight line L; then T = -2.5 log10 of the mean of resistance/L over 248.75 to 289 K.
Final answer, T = 0.09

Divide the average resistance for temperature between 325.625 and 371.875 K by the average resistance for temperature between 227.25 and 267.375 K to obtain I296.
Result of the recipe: 1.01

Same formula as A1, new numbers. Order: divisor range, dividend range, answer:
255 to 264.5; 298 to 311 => 1.01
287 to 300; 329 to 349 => 1.04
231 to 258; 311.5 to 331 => 0.86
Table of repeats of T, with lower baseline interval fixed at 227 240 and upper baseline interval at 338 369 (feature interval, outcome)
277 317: 0.10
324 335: 0.08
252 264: 0.11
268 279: 0.13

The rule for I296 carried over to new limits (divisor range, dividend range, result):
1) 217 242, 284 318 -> 0.91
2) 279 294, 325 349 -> 1.02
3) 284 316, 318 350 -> 1.01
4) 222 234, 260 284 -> 0.89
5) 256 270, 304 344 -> 1.04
